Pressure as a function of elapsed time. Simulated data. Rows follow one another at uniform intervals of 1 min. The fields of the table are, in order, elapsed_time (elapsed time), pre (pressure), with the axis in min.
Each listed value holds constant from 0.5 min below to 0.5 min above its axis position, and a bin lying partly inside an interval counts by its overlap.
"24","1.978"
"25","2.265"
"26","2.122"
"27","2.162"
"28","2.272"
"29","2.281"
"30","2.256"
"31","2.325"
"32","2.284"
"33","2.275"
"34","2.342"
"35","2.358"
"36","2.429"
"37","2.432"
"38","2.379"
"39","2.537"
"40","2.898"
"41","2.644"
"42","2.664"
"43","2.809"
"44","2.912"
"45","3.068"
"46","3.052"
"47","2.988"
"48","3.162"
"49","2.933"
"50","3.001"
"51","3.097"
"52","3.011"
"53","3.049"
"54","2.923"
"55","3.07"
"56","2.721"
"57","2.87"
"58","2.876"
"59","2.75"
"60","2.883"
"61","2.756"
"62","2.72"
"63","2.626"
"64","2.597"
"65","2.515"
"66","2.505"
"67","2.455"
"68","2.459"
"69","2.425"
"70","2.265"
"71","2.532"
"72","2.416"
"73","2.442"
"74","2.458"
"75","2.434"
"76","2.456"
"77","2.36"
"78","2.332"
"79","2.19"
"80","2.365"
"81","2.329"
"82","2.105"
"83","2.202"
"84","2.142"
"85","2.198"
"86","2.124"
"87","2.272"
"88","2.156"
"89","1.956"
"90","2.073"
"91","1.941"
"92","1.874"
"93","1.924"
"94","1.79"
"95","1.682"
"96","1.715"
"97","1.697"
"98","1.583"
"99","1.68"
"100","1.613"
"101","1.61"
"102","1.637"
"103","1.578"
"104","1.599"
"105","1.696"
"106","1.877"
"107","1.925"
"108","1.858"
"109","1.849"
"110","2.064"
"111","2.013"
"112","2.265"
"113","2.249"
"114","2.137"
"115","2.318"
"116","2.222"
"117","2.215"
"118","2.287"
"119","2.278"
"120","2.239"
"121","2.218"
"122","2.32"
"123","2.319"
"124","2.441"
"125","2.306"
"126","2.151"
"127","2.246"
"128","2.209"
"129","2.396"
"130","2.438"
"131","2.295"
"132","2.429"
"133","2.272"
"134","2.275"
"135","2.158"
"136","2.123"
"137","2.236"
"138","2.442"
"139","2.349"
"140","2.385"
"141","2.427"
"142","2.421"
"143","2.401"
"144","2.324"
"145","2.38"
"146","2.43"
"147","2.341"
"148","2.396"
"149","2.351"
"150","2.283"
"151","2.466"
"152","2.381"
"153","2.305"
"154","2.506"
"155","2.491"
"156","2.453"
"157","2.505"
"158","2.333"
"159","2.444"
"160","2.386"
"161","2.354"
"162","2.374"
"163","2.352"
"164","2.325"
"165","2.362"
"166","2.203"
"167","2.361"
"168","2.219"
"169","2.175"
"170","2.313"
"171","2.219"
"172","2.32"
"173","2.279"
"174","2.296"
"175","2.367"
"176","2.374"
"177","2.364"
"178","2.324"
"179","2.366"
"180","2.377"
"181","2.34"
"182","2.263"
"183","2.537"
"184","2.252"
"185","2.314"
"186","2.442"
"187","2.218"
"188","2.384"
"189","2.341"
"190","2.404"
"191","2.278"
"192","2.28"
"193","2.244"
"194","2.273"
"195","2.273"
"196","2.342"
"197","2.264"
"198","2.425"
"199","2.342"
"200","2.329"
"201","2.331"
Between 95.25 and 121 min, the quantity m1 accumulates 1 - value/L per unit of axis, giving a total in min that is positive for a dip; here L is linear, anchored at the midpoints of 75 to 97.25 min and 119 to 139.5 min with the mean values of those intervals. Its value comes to 3.2 min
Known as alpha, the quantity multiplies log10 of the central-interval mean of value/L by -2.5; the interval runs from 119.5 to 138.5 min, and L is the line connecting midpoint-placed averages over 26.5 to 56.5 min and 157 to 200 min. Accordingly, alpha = 0.08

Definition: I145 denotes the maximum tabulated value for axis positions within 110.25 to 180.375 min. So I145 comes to 2.506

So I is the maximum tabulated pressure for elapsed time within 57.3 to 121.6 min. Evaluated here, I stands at 2.883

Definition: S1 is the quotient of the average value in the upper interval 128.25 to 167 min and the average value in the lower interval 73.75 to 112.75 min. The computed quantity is 1.19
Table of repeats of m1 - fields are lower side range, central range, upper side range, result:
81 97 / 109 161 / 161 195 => -3.5 min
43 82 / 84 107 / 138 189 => 6.6 min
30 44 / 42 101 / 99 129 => -3.1 min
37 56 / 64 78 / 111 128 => 1.2 min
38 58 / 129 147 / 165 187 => 1.1 min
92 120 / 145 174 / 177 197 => -2.3 min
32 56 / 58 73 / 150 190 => 0.7 min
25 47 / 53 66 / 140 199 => -1.6 min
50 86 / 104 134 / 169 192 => 3.3 min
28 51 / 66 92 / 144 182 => 2.7 min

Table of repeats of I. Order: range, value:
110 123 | 2.32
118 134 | 2.441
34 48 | 3.162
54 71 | 3.07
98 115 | 2.318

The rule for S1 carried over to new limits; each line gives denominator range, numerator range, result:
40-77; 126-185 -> 0.86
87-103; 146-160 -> 1.33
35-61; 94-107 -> 0.59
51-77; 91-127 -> 0.75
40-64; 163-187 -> 0.80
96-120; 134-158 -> 1.23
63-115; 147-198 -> 1.12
